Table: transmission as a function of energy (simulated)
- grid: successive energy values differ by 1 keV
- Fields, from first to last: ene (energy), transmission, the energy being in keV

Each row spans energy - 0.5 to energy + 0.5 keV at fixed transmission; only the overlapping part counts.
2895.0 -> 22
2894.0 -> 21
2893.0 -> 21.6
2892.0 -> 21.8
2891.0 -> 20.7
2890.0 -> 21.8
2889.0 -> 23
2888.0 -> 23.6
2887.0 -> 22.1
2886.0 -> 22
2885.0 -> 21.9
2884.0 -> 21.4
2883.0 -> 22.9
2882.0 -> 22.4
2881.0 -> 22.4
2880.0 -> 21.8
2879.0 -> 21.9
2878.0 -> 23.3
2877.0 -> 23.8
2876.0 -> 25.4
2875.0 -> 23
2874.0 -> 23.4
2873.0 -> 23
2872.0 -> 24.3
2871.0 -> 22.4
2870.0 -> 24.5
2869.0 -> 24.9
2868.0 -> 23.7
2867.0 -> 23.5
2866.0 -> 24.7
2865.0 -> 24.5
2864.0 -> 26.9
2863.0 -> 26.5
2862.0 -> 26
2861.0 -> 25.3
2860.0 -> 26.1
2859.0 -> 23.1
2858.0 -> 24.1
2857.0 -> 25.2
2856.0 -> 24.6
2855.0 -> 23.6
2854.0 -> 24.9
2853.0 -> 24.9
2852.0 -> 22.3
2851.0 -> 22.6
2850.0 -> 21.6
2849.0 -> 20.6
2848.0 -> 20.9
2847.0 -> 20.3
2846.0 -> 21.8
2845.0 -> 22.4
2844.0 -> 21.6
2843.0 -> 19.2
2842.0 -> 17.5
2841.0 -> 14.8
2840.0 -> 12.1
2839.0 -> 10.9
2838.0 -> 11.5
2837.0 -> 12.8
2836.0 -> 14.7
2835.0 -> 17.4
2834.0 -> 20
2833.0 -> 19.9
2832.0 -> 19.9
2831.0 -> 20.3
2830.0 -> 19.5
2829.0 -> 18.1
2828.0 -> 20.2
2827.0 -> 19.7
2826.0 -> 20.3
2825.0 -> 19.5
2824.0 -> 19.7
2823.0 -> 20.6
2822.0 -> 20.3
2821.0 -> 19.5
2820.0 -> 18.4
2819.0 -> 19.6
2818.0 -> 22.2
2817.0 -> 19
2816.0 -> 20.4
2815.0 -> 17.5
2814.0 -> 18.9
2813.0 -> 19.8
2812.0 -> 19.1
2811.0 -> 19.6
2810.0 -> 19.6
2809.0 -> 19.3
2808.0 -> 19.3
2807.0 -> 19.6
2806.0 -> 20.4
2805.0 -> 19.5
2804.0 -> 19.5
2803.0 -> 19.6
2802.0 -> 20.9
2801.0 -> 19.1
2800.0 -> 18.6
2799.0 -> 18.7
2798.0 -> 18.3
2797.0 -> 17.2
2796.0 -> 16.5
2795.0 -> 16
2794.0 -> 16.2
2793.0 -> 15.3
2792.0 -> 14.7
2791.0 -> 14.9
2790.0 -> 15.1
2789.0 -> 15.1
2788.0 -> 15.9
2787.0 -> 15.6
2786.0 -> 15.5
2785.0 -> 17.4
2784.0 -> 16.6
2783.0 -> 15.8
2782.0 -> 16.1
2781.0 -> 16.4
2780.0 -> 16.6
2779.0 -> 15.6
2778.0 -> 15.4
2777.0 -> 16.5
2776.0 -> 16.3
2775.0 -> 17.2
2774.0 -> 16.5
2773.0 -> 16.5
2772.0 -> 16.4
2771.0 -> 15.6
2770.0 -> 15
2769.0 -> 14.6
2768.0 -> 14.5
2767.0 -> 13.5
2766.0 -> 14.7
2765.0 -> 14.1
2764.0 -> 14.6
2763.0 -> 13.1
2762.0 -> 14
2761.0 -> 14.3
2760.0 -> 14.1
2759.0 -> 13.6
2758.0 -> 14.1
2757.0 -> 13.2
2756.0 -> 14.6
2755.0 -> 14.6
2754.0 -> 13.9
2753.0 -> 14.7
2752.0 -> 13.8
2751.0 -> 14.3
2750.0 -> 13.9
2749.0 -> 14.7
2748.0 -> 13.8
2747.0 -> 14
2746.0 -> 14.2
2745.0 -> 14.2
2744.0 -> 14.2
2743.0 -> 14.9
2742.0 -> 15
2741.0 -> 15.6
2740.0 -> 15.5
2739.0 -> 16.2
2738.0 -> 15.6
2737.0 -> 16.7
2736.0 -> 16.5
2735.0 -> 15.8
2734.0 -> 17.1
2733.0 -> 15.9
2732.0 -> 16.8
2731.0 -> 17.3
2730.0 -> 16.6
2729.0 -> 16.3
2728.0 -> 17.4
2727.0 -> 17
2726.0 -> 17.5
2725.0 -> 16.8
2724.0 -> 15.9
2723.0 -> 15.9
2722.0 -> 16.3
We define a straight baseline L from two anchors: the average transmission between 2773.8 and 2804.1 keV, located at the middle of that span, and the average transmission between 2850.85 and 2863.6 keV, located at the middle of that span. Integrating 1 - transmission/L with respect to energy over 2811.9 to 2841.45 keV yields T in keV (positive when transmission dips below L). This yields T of 3.8 keV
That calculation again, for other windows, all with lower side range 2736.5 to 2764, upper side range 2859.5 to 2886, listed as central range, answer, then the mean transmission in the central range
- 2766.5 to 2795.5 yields 1.8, 15.8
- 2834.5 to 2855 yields 2.7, 18.9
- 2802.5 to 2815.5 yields -0.3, 19.4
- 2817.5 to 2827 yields 0.0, 20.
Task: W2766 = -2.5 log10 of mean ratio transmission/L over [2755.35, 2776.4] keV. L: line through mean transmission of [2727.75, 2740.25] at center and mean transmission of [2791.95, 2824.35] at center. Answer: 0.18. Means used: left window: 16.4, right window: 18.9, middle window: 14.8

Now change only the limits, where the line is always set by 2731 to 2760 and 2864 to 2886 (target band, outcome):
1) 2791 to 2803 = 0.05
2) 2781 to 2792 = 0.12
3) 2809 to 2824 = 0.00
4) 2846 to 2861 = -0.06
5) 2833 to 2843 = 0.35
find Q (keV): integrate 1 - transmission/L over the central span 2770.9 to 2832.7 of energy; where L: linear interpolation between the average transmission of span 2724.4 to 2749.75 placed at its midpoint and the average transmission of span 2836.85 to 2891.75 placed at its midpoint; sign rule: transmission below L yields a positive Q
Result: 3.4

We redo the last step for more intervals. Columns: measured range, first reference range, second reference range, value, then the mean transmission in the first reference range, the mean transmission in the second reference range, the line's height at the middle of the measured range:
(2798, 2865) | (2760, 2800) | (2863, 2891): -1.6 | 15.7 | 23.3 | 19.7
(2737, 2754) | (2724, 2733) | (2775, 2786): 2.0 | 16.8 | 16.3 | 16.7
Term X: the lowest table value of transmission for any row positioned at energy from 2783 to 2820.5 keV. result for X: 14.7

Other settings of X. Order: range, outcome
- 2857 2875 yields 22.4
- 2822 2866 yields 10.9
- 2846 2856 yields 20.3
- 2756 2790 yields 13.1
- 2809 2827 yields 17.5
